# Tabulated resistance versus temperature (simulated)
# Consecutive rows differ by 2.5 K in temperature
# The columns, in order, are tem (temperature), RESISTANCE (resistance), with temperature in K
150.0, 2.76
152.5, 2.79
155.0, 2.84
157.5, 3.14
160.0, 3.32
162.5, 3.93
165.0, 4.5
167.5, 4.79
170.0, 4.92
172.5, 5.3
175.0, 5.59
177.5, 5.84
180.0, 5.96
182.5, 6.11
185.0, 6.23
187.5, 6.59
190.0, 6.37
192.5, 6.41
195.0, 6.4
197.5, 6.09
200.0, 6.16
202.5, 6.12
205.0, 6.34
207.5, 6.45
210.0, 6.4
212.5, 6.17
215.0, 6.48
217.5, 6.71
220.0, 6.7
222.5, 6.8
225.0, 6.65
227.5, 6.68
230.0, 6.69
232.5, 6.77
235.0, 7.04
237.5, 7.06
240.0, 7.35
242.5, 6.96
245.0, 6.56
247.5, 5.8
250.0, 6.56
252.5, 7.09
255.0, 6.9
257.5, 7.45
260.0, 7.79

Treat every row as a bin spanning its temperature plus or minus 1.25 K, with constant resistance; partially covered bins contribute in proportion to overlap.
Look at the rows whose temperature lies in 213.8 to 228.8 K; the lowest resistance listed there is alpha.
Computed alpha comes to 6.48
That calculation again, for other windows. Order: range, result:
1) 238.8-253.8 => 5.8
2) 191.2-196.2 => 6.4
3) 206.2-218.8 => 6.17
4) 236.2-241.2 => 7.06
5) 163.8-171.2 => 4.5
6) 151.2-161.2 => 2.79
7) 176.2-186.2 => 5.84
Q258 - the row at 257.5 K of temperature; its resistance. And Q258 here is 7.45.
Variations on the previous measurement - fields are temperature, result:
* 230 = 6.69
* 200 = 6.16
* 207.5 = 6.45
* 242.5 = 6.96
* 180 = 5.96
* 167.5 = 4.79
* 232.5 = 6.77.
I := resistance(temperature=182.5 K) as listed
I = 6.11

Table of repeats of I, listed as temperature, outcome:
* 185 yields 6.23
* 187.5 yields 6.59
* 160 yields 3.32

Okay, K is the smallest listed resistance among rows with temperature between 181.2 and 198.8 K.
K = 6.09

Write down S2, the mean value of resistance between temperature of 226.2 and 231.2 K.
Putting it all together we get 6.68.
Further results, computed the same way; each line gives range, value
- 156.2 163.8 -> 3.47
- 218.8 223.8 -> 6.75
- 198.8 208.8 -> 6.27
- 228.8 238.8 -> 6.89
